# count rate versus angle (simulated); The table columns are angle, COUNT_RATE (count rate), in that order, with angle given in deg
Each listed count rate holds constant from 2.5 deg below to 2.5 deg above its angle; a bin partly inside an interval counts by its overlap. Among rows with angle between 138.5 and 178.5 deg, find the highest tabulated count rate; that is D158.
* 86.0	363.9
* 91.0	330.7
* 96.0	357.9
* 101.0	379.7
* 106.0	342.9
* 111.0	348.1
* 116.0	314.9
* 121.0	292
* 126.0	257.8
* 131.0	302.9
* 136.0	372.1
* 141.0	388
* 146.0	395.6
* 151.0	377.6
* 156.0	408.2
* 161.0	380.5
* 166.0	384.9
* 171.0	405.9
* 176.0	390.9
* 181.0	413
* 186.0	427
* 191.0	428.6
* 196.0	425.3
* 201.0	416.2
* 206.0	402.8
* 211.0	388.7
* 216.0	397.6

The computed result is 408.2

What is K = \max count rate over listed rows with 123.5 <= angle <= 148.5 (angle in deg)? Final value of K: 395.6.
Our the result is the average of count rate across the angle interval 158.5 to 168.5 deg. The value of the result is 383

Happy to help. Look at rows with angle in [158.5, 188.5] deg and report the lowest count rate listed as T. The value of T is 380.5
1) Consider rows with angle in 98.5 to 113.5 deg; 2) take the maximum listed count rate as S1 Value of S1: 379.7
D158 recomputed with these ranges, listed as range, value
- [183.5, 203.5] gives 428.6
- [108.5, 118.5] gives 348.1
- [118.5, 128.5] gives 292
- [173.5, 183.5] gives 413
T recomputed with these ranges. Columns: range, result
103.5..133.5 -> 257.8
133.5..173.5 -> 372.1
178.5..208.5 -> 402.8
